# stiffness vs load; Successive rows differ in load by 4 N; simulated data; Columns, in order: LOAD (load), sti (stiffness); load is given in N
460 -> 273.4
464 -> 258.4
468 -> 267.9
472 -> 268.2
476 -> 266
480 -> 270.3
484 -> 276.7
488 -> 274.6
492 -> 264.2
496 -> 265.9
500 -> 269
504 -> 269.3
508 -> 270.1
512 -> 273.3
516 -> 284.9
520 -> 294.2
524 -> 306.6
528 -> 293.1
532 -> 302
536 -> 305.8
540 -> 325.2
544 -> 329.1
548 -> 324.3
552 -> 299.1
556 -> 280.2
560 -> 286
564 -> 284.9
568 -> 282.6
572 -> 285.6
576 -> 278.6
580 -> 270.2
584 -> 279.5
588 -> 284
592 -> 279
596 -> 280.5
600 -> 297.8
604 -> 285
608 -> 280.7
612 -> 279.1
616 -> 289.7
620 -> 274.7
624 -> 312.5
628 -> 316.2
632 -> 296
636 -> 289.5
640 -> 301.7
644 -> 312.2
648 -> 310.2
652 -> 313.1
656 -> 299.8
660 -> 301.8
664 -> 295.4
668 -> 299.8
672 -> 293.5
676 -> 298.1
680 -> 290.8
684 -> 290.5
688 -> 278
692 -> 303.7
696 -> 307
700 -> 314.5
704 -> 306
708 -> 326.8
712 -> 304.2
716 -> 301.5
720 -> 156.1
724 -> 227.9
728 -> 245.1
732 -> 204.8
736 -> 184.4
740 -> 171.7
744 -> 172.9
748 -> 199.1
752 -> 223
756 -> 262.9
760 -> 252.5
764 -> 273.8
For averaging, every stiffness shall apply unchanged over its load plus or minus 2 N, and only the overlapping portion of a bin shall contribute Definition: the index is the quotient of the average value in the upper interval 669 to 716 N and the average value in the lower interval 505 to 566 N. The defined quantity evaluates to 1.0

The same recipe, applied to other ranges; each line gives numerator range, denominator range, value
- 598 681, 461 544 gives 1.06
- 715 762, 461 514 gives 0.80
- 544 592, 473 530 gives 1.04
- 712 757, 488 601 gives 0.75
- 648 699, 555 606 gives 1.06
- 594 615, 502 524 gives 1.01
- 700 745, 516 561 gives 0.79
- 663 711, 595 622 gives 1.06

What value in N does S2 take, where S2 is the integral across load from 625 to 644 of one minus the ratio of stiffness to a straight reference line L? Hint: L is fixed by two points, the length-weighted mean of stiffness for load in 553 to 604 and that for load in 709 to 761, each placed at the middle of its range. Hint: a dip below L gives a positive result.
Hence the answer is -2.9 N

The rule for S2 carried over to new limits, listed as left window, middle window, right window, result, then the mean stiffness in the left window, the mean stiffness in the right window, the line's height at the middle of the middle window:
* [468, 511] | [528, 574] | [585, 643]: -3.3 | 269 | 291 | 280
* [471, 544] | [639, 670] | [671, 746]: -4.3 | 284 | 262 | 267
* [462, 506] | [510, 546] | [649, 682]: -3.4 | 268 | 299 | 276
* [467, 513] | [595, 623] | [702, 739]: -2.8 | 270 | 249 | 259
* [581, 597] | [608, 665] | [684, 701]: -2.0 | 280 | 299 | 289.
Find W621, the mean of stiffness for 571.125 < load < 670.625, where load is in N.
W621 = 293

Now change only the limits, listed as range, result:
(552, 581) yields 283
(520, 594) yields 294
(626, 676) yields 302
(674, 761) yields 256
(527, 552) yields 313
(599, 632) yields 292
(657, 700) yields 297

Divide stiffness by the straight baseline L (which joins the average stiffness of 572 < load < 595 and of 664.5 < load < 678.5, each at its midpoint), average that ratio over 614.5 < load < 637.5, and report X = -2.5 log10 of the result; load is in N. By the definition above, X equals -0.03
